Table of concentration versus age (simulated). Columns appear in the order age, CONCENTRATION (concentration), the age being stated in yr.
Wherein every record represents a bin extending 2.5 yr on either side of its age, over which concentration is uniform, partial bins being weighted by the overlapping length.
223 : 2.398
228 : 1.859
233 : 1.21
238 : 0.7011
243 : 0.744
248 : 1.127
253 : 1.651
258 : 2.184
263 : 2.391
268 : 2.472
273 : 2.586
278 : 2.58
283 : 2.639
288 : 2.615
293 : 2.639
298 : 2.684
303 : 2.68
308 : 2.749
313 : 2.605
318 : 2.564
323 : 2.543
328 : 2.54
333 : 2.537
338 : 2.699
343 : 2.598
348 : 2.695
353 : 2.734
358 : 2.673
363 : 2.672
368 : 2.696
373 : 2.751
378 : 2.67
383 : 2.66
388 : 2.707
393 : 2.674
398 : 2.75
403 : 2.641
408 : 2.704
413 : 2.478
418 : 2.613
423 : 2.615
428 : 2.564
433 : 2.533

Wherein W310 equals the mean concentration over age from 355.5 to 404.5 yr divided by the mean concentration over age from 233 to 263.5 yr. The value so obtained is 1.94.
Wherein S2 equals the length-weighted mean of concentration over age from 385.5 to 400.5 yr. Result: 2.71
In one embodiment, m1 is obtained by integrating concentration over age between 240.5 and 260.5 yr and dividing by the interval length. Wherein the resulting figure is 1.43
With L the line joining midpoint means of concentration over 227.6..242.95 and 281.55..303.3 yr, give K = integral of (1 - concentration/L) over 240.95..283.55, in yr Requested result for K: -3.4 yr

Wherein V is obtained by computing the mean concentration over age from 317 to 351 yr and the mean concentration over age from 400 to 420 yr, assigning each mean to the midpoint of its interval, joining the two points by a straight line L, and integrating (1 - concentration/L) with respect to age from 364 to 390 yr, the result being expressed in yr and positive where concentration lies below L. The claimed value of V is -0.9 yr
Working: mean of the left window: 2.6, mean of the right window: 2.61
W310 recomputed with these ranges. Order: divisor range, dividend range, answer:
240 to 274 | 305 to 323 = 1.43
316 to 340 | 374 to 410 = 1.04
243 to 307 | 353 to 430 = 1.16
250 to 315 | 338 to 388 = 1.08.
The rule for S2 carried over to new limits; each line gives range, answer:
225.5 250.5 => 1.13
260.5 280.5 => 2.51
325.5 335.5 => 2.54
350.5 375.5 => 2.71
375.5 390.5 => 2.68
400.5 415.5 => 2.61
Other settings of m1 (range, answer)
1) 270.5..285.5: 2.6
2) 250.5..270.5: 2.17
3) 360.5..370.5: 2.68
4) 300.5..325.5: 2.63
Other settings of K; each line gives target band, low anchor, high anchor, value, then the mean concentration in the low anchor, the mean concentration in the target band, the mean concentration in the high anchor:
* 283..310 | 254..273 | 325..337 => -2.5 yr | 2.33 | 2.67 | 2.56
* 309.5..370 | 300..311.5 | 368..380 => 1.7 yr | 2.7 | 2.63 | 2.71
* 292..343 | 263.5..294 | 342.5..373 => 0.1 yr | 2.57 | 2.62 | 2.69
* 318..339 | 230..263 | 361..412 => -4.2 yr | 1.36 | 2.57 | 2.69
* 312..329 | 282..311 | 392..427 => 0.6 yr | 2.67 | 2.56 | 2.63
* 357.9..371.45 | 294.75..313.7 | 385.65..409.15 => 0.0 yr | 2.68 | 2.69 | 2.69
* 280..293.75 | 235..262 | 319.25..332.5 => -4.9 yr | 1.34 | 2.63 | 2.54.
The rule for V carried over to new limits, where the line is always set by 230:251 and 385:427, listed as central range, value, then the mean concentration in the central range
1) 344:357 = -3.8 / 2.7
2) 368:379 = -1.9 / 2.71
